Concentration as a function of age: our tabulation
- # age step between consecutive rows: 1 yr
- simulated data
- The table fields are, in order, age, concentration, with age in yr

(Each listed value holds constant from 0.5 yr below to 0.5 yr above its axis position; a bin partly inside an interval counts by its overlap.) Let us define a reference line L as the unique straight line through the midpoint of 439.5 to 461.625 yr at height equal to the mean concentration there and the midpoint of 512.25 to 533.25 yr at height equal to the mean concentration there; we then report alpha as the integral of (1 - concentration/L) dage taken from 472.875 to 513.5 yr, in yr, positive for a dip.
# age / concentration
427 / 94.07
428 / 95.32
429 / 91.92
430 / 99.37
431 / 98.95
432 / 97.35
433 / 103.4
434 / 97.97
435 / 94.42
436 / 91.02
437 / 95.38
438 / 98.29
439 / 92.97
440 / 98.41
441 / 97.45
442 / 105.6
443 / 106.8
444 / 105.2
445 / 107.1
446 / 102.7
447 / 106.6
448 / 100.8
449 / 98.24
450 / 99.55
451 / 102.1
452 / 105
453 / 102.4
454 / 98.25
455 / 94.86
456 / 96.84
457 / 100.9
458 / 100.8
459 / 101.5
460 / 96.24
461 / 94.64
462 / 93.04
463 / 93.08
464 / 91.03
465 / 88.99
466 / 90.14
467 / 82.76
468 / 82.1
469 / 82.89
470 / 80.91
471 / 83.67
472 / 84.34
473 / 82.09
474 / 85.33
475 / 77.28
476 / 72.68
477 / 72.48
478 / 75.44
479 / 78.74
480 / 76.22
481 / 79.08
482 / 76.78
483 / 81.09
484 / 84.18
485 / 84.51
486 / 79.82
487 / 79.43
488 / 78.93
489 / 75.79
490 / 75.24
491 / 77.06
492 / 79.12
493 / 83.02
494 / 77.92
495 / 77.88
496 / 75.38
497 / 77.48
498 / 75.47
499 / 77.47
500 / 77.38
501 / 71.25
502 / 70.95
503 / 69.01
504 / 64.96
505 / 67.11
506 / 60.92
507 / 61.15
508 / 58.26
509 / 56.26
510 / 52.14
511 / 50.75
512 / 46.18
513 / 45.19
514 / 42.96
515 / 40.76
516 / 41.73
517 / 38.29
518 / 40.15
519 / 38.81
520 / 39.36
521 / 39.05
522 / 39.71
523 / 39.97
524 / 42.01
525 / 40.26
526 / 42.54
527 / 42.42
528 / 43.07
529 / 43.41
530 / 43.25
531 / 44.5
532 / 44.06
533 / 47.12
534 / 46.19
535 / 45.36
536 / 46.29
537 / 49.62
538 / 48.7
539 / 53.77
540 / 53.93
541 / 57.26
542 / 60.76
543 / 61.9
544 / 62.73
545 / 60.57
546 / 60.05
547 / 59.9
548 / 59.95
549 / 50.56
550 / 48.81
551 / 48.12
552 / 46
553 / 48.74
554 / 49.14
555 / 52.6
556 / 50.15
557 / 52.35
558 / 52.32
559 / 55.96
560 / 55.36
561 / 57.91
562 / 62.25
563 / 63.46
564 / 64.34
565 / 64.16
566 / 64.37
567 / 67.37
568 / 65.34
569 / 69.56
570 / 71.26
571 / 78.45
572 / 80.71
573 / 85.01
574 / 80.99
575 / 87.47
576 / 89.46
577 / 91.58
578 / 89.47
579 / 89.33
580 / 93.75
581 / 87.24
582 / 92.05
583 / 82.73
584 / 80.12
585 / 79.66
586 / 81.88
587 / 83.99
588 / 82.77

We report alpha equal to -4.0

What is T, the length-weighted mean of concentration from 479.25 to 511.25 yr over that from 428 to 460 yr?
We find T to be 0.73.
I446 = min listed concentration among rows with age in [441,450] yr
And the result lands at 97.45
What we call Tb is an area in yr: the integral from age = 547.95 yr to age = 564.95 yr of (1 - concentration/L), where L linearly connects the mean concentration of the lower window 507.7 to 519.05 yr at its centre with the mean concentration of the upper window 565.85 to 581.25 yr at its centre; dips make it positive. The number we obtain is 4.1 yr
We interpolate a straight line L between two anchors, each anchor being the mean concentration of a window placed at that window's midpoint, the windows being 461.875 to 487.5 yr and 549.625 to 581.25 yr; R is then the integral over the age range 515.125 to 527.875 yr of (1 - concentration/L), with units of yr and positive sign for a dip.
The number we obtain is 5.83 yr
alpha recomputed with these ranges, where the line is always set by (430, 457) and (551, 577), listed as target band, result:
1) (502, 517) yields 4.96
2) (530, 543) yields 4.05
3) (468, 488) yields 2.22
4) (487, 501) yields 1.28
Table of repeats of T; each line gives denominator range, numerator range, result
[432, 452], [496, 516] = 0.61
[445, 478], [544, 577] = 0.69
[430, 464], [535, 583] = 0.65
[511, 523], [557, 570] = 1.49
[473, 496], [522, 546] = 0.62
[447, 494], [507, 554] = 0.55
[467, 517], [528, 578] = 0.83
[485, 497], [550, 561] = 0.65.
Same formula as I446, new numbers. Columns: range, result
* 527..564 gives 42.42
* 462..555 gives 38.29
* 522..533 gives 39.71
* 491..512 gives 46.18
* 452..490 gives 72.48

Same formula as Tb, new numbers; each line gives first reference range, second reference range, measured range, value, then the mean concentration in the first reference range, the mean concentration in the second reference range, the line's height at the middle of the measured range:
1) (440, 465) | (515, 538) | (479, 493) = -1.01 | 99.8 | 42.7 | 73.9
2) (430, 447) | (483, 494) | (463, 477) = 0.61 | 99.8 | 79.7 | 87.1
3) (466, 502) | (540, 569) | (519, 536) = 5.94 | 78.9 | 57.4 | 65.6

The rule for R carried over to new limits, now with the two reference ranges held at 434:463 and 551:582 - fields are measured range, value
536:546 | 2.5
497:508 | 2.1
